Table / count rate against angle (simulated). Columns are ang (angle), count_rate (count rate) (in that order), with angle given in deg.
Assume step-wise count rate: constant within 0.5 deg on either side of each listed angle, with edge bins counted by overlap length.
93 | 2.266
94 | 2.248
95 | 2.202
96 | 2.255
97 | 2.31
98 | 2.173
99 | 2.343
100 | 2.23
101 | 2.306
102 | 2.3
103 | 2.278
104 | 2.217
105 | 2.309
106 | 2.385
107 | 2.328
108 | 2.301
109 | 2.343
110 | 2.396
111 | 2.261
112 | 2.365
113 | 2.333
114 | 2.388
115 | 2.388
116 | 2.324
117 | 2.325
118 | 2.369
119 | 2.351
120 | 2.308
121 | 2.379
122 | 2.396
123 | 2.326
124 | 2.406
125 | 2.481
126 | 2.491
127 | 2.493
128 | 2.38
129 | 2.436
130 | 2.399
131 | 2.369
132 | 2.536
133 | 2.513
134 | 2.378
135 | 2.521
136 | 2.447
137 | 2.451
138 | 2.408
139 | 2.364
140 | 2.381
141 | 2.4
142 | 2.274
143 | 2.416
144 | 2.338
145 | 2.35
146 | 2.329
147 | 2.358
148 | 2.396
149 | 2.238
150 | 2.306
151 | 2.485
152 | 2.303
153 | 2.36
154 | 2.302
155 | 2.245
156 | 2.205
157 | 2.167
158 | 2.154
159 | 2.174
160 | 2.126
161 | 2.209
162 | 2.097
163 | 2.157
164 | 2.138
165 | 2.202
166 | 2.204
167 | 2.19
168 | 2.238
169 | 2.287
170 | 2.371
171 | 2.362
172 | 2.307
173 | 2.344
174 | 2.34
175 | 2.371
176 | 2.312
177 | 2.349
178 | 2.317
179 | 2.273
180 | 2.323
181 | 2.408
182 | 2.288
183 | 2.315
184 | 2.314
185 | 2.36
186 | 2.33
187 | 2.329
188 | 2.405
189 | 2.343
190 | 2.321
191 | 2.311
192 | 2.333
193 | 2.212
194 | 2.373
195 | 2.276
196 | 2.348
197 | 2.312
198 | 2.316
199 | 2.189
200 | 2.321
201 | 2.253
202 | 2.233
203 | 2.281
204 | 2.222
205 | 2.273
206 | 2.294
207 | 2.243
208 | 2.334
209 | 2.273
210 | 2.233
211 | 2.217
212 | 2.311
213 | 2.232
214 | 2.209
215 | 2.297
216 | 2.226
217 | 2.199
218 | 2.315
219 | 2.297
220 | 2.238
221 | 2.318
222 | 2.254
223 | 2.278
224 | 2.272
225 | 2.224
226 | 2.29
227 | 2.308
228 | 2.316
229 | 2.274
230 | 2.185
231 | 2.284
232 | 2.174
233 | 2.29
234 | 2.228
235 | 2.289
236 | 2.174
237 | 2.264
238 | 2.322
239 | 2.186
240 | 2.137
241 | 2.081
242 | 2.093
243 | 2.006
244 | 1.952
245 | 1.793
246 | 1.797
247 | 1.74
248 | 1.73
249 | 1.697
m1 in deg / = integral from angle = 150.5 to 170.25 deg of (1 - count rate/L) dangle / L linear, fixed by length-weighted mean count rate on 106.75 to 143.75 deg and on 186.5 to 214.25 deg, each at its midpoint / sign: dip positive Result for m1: 1.0 deg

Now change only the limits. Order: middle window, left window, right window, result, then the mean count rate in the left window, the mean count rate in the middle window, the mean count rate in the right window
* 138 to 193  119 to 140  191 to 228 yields 1.3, 2.42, 2.3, 2.27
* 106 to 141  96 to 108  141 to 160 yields -1.5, 2.29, 2.39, 2.3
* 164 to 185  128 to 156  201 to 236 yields 0.2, 2.38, 2.3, 2.26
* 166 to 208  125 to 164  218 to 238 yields -0.1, 2.34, 2.31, 2.26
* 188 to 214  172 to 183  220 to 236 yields 0.2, 2.33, 2.28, 2.26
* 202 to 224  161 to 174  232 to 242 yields -0.4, 2.24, 2.26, 2.21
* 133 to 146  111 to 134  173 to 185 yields -0.1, 2.39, 2.4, 2.33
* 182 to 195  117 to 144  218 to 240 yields 0.0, 2.41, 2.33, 2.26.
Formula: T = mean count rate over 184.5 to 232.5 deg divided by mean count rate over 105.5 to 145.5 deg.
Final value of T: 1.0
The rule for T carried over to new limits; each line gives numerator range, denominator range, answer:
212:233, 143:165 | 1.00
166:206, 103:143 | 0.97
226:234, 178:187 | 0.97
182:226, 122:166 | 0.98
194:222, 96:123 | 0.98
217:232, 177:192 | 0.97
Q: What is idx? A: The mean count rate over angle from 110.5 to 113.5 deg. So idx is 2.32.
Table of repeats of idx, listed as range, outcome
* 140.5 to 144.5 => 2.36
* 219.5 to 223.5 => 2.27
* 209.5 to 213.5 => 2.25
